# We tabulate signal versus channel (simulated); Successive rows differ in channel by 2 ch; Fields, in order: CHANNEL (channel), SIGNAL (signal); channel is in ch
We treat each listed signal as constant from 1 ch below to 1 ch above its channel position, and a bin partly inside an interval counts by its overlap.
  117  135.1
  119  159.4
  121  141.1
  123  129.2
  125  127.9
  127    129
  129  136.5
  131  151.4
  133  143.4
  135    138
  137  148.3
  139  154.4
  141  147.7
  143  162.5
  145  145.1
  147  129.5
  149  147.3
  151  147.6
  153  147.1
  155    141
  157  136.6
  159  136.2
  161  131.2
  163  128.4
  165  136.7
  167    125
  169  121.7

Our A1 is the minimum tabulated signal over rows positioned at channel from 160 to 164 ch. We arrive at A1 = 128.4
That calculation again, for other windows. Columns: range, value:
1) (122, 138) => 127.9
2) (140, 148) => 129.5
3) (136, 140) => 148.3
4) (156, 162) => 131.2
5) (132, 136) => 138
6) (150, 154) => 147.1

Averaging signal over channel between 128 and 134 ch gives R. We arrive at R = 144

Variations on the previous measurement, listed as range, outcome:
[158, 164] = 132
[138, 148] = 148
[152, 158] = 142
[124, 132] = 136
